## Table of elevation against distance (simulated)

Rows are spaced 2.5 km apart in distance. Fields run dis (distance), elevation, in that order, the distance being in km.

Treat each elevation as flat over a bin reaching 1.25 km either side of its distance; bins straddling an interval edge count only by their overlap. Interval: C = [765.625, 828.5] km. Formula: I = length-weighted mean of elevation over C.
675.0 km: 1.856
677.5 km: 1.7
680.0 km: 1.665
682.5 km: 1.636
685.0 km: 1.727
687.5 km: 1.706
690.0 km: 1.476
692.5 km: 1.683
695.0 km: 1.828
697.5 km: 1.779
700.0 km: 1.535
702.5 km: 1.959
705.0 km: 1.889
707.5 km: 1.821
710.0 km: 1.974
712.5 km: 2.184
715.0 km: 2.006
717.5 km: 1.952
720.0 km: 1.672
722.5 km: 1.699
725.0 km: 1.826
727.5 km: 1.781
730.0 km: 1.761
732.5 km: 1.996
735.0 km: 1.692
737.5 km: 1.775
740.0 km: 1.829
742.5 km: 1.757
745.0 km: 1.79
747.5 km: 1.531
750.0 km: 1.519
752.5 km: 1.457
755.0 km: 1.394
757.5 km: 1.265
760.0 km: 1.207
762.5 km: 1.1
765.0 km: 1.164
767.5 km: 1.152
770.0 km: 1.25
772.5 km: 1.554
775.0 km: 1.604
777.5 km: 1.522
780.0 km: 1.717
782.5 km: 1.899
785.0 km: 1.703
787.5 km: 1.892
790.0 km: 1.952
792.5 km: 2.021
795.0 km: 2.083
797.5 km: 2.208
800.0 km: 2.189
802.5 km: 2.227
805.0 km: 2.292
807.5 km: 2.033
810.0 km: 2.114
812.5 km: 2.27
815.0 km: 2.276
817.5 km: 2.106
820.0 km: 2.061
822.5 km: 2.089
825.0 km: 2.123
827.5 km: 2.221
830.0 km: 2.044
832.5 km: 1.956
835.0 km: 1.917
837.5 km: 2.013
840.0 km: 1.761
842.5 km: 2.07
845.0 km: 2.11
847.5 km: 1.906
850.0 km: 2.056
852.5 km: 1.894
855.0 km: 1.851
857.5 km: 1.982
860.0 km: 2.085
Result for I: 1.93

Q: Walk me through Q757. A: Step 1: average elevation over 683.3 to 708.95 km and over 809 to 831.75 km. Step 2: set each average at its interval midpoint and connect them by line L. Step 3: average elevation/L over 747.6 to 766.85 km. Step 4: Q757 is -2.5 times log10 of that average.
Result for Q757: 0.42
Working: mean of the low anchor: 1.74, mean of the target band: 1.31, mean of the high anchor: 2.14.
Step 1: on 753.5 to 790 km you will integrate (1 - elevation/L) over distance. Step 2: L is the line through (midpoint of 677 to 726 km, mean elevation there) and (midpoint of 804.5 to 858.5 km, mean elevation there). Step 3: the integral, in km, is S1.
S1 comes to 8.62 km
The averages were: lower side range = 1.79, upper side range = 2.05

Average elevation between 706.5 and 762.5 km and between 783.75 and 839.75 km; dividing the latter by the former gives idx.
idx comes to 1.2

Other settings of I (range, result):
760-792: 1.54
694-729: 1.85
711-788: 1.63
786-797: 2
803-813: 2.17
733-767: 1.5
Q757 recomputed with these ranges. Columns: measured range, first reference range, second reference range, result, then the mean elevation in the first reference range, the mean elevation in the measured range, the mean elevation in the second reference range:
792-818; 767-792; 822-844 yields -0.188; 1.65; 2.17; 2.02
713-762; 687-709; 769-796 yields 0.043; 1.75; 1.68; 1.75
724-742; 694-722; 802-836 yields 0.070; 1.87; 1.81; 2.12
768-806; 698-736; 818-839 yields 0.069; 1.85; 1.86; 2.05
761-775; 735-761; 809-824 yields 0.337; 1.56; 1.28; 2.15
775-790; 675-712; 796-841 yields 0.147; 1.75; 1.75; 2.11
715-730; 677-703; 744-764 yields -0.168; 1.69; 1.8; 1.4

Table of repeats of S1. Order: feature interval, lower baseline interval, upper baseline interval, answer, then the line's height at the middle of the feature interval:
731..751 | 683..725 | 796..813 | 2.09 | 1.94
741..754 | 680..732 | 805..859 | 1.84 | 1.88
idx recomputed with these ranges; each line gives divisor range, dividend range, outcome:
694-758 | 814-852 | 1.16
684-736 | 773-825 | 1.11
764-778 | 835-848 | 1.44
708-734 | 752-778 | 0.70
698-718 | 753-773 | 0.66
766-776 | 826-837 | 1.48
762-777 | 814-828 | 1.61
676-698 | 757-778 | 0.77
